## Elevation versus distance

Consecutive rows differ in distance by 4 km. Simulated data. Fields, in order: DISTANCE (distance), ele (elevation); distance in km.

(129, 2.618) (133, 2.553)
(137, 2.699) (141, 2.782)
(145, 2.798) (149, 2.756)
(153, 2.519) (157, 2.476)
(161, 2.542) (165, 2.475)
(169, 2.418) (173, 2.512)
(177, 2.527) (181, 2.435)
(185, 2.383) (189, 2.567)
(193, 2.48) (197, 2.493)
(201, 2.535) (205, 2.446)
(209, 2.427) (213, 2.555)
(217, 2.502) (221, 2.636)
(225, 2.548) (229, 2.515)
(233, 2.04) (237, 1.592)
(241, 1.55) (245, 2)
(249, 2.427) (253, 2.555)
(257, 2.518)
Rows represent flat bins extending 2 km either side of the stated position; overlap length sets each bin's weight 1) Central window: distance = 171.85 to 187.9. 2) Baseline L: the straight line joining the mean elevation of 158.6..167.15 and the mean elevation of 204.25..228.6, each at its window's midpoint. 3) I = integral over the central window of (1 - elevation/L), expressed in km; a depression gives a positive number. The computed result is 0.3 km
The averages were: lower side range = 2.51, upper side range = 2.52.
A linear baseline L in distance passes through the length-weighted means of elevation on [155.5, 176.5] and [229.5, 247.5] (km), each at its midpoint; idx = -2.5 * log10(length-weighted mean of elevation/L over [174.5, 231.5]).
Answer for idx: -0.16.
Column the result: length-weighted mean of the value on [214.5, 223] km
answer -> 2.57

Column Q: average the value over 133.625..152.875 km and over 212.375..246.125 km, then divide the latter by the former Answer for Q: 0.8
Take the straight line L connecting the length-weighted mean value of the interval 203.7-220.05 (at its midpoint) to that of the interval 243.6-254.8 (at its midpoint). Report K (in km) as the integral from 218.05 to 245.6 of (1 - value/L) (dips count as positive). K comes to 3.1 km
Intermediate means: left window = 2.49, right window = 2.34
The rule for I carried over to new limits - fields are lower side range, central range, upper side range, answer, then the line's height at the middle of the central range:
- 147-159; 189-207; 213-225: 0.5 km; 2.57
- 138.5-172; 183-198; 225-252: -0.7 km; 2.38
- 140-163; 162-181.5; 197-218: 0.8 km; 2.59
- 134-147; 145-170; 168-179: 0.6 km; 2.61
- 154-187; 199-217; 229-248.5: -2.7 km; 2.17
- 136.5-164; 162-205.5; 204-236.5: 0.9 km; 2.54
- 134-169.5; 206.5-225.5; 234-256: -2.6 km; 2.22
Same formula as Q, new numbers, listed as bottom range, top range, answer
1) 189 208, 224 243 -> 0.81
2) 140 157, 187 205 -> 0.94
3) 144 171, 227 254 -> 0.81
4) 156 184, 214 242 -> 0.90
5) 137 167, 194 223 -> 0.96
